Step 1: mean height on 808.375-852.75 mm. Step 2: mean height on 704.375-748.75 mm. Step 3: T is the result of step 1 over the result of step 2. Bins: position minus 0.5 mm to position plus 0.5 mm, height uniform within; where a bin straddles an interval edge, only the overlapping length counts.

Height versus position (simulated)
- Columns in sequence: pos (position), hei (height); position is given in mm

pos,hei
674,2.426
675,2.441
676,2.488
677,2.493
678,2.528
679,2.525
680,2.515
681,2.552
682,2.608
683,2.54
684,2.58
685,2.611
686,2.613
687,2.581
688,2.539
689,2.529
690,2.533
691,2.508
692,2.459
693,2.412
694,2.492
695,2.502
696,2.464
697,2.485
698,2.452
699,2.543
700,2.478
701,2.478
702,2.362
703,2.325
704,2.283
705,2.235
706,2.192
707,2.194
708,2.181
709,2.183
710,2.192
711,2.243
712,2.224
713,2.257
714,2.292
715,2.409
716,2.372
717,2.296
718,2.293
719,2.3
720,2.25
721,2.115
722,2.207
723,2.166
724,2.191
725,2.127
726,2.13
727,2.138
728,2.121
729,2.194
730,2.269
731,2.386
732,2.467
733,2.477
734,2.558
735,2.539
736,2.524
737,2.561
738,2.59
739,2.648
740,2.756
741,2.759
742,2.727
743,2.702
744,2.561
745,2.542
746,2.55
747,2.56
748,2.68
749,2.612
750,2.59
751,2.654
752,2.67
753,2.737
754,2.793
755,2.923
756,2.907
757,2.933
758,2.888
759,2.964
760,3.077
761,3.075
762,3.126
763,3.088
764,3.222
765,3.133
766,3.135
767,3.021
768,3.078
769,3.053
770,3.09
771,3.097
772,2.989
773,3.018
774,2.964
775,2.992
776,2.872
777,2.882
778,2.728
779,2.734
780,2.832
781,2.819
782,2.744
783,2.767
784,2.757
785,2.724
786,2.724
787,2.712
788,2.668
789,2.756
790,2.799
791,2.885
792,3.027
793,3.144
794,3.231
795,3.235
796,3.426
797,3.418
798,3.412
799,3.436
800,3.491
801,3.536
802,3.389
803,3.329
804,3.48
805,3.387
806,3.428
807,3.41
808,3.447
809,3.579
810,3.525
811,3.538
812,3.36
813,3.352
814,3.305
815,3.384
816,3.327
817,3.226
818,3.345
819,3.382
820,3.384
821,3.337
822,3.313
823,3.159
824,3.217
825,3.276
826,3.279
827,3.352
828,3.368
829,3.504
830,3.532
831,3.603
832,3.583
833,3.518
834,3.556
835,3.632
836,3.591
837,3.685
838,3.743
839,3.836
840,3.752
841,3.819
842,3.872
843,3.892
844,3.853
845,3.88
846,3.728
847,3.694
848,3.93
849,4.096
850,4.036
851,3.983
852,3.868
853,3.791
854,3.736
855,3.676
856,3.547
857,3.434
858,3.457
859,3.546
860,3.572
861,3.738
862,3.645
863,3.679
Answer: 1.5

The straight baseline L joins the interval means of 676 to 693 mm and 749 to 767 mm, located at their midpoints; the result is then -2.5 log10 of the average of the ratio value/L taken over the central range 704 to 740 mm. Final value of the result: 0.187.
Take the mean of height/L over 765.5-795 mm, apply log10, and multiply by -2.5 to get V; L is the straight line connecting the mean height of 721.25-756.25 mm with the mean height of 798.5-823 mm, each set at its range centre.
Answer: 0.04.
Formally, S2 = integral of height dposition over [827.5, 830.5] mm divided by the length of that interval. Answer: 3.47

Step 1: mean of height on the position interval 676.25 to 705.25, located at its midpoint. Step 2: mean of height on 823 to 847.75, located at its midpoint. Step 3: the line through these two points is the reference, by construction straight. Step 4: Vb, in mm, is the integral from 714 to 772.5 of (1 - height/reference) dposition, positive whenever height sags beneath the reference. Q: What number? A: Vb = 5.47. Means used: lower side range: 2.49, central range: 2.64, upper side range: 3.61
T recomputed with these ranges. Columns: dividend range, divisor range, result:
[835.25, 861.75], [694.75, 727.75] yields 1.64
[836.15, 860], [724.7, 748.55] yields 1.52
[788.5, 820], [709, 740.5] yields 1.43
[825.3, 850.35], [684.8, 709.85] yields 1.52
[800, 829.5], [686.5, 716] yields 1.42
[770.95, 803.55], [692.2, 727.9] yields 1.31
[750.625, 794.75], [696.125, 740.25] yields 1.25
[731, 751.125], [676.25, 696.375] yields 1.03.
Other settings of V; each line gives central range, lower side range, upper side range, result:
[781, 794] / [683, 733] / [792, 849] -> 0.12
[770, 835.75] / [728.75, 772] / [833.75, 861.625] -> 0.03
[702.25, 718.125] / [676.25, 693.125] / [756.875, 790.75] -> 0.17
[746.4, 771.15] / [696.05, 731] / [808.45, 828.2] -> -0.07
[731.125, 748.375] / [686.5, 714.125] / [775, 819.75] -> 0.04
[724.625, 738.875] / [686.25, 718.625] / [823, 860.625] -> 0.12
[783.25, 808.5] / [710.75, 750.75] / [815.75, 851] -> 0.00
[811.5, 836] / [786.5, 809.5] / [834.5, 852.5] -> 0.06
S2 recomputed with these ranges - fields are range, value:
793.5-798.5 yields 3.34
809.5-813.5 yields 3.44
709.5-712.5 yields 2.22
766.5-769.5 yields 3.05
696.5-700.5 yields 2.49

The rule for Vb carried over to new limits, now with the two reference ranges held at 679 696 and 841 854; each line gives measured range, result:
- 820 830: 1.0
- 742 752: 1.4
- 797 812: 0.3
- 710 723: 2.4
